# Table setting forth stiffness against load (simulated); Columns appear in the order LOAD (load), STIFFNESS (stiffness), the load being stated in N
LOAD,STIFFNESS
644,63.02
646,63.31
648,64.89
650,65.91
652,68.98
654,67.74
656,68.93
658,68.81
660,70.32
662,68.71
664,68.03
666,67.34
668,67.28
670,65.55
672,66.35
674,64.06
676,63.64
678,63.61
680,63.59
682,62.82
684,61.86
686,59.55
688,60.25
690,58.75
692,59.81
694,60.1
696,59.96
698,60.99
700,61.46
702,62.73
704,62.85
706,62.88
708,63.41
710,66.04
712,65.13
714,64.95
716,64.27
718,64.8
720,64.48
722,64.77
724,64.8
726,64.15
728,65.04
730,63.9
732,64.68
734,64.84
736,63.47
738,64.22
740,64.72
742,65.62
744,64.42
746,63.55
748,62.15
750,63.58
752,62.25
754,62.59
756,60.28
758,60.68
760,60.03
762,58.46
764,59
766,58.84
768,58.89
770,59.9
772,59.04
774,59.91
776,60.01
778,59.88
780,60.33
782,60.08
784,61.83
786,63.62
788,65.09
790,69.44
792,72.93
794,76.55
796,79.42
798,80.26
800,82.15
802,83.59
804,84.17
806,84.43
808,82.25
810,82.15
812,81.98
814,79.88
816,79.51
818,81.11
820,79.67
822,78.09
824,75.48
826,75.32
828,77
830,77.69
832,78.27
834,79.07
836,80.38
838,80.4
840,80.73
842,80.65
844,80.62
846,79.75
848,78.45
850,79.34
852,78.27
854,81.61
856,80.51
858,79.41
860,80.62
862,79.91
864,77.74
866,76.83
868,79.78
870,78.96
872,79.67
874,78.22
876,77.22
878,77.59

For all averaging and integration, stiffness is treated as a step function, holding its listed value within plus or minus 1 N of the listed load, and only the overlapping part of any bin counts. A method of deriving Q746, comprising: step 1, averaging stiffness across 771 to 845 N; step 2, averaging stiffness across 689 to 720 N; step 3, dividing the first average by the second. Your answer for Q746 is 1.20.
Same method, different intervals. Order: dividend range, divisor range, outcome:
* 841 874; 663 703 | 1.26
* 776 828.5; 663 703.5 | 1.19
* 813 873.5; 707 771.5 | 1.26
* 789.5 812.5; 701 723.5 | 1.25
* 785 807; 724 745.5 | 1.19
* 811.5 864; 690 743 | 1.25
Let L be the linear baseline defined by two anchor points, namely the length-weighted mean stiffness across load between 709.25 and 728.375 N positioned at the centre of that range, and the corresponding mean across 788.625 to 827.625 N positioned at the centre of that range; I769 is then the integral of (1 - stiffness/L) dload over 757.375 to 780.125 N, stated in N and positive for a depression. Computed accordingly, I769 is 4.2 N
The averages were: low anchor 64.8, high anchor 79.2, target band 59.5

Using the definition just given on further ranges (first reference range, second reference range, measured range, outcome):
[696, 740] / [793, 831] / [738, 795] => 7.51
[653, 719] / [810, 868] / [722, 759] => 3.12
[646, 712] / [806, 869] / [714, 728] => 0.76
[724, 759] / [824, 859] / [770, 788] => 2.24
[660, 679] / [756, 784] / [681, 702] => 1.36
